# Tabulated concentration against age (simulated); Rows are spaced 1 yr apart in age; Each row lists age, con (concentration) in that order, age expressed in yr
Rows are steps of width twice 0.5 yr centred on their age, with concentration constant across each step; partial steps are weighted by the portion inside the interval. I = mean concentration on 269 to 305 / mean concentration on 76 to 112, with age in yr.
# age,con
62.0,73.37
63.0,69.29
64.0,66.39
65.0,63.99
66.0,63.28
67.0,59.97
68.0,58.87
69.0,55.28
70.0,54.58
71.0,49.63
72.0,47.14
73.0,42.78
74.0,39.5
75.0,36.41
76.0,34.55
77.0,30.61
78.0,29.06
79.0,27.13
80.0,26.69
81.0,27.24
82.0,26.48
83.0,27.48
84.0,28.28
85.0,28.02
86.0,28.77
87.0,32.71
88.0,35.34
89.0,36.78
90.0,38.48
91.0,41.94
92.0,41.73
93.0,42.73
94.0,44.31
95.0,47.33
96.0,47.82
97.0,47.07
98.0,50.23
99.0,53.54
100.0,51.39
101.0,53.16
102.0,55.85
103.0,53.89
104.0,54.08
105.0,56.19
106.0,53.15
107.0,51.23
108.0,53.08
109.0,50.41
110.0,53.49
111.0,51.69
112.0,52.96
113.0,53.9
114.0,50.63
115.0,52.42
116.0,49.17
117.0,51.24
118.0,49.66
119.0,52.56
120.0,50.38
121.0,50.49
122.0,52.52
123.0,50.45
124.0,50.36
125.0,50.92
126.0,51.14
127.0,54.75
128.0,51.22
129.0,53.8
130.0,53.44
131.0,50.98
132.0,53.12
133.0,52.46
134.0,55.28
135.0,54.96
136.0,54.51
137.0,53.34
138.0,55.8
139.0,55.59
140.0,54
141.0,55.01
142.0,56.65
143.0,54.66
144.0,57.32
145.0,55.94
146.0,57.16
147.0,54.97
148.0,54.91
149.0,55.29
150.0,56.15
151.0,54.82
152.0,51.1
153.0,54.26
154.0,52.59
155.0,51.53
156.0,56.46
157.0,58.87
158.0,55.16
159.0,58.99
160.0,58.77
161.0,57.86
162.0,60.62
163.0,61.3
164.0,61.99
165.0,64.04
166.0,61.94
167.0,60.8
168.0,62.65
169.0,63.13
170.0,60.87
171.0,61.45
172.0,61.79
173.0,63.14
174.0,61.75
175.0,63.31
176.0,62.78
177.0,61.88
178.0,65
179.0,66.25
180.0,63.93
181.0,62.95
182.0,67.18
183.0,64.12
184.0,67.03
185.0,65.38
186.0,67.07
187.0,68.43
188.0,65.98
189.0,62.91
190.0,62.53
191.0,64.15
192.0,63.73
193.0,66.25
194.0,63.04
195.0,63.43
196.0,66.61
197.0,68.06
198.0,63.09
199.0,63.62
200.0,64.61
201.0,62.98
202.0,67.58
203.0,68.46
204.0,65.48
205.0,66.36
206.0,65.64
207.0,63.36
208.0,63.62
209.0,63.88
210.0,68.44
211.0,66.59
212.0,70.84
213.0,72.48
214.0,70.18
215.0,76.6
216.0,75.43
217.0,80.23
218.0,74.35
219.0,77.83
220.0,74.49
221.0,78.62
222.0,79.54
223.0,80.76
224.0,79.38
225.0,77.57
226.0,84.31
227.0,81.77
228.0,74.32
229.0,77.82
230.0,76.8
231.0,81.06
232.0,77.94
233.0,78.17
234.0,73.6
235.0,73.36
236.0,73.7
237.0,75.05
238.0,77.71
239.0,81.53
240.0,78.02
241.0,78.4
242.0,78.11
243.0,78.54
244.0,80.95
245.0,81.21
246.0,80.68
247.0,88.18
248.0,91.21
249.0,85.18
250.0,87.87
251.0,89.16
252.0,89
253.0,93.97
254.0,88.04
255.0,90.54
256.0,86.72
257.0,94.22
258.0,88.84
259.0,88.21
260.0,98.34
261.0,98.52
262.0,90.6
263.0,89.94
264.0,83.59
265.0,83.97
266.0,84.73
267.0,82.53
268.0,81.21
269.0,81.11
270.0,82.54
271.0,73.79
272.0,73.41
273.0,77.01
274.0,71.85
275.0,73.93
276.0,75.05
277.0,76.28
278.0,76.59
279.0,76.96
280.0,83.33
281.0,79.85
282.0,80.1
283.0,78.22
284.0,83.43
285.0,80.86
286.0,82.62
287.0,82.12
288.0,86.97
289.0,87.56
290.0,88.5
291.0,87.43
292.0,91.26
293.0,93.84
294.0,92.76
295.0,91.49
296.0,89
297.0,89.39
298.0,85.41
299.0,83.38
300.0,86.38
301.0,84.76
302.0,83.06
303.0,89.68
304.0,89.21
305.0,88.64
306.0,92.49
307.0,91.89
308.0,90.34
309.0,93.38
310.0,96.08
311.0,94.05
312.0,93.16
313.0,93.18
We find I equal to 1.97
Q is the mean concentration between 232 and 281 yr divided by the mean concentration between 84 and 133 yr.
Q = 1.7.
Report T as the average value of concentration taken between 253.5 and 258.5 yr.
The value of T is 89.7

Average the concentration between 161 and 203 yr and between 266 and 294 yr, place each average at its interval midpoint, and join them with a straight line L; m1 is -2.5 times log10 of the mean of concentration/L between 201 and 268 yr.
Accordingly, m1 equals -0.08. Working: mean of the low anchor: 63.9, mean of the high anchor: 81.3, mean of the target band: 79.3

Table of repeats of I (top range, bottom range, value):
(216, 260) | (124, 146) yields 1.51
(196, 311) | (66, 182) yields 1.57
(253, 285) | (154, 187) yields 1.34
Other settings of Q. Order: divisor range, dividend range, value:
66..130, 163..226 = 1.46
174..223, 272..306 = 1.24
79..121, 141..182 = 1.31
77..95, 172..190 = 1.93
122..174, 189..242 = 1.28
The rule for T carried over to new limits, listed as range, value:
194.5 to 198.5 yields 65.3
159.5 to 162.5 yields 59.1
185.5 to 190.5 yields 65.4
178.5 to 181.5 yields 64.4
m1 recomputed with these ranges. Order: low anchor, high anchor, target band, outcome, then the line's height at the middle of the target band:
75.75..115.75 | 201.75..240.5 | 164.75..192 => -0.003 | 63.6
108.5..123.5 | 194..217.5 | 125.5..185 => 0.009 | 58.5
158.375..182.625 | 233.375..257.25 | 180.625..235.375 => 0.035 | 72.6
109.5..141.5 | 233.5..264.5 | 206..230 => 0.037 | 76.8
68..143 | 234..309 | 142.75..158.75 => 0.040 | 57.2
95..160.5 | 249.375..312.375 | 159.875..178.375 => 0.005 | 62.2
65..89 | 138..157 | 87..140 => -0.069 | 47.4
